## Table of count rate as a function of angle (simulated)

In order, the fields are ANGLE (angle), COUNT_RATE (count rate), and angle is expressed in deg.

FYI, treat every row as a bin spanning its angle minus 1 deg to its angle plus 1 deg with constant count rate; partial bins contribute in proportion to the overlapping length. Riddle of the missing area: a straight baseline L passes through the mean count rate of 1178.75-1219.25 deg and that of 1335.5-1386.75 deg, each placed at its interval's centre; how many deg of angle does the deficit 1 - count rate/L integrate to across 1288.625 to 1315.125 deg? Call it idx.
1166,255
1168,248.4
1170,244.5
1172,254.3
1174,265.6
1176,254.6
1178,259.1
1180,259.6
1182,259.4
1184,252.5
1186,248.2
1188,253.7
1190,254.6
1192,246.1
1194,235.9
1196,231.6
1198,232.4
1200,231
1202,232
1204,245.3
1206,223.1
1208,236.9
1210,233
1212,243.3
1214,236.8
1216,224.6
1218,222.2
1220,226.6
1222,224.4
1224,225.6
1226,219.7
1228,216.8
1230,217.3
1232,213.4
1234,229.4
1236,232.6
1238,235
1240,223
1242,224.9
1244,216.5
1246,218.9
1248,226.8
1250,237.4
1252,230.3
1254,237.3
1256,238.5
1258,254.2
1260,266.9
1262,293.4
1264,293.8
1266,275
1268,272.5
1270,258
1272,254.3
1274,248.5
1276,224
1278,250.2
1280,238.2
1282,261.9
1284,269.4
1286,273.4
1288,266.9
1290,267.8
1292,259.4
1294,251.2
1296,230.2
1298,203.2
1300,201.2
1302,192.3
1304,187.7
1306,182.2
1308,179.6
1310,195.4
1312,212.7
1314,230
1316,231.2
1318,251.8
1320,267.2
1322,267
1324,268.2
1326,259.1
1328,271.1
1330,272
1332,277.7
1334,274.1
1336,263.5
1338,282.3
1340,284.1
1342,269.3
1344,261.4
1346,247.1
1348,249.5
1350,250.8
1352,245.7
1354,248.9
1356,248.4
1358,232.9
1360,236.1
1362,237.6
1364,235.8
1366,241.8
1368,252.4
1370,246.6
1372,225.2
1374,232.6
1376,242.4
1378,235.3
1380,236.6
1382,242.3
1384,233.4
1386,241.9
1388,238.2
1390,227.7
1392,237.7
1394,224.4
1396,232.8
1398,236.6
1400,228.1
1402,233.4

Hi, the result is 3.1 deg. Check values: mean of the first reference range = 240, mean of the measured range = 216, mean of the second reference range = 247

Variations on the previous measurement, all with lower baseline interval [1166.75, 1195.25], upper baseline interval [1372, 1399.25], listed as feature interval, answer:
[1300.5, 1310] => 2.1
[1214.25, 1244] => 2.9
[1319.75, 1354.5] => -3.7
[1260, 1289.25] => -2.2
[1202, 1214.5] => 0.7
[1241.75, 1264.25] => 0.2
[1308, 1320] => 0.8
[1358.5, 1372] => -0.2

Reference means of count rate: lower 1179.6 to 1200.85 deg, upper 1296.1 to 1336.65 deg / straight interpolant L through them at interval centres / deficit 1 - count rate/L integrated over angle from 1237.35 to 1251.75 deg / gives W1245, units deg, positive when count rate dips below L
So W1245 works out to 0.9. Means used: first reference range 246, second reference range 234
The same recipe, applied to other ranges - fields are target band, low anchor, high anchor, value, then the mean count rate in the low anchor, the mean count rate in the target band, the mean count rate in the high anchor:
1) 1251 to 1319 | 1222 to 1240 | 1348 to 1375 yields -2.90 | 224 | 241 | 241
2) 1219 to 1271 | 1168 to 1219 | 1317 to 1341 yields 3.04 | 243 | 239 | 270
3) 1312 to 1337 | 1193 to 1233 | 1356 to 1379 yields -2.48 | 229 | 259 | 239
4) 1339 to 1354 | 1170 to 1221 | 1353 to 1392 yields -1.15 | 243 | 258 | 239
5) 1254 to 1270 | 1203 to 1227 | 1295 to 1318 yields -3.67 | 230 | 268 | 206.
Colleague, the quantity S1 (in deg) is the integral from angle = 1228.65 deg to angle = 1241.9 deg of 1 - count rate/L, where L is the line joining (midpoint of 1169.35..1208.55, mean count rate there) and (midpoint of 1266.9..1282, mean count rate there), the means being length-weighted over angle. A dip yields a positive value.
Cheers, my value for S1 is 1.3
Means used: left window 246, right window 250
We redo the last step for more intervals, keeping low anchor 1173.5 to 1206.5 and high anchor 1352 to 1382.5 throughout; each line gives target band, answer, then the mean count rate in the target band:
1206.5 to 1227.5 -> 1.4 deg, 229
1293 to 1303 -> 1.1 deg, 216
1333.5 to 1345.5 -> -1.5 deg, 271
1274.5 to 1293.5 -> -1.1 deg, 256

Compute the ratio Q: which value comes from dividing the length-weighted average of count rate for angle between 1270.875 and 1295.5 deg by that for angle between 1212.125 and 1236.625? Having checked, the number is 1.1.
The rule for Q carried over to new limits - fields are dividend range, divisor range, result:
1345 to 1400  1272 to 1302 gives 0.98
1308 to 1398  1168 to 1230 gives 1.03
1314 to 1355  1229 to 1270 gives 1.08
